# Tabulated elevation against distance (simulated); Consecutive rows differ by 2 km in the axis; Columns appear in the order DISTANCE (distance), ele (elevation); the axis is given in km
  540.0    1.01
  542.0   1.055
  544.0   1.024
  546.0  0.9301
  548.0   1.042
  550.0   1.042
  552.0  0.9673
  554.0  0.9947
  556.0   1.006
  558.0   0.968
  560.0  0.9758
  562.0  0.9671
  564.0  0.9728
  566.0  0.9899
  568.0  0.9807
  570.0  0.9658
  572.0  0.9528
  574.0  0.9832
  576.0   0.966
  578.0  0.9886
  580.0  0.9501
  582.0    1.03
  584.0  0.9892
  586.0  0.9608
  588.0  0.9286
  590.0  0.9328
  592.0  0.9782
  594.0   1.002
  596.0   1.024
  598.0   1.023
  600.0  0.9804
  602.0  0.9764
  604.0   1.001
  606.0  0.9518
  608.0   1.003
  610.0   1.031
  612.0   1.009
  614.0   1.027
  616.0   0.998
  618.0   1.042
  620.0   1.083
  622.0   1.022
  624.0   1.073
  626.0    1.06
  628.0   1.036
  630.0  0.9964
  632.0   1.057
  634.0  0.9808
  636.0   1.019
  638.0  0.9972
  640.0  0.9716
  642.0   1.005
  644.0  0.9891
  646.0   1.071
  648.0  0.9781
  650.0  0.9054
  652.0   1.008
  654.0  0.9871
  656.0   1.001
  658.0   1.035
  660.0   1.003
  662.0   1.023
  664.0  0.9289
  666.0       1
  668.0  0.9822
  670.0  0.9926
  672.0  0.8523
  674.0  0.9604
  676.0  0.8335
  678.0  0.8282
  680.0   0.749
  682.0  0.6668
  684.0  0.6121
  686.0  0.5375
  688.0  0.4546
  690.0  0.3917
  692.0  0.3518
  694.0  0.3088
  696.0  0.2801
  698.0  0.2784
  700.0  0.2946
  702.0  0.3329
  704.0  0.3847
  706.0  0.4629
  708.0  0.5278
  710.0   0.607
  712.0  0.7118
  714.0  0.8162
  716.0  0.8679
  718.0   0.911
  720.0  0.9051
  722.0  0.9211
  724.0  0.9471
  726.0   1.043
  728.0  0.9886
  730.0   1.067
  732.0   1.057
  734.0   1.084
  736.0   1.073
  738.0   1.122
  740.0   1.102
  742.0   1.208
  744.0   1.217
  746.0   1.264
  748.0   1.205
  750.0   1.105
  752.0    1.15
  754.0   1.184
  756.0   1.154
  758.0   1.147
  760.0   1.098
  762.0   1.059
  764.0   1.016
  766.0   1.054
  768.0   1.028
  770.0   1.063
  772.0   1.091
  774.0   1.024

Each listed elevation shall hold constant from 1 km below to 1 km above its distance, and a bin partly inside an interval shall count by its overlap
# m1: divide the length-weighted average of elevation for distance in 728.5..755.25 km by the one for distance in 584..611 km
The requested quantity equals 1.2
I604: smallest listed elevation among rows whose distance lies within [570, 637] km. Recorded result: 0.9286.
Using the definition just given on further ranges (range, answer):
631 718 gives 0.2784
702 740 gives 0.3329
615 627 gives 0.998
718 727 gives 0.9051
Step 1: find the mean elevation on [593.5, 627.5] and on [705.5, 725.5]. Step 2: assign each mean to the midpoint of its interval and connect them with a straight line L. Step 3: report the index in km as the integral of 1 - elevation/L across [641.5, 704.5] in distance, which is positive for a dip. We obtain 9.8 km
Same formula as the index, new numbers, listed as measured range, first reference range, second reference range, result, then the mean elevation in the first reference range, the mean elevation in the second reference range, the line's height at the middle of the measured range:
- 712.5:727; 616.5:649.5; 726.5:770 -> 2.40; 1.02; 1.11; 1.09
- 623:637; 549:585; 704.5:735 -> -1.54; 0.983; 0.853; 0.929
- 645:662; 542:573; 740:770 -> 0.92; 0.988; 1.13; 1.06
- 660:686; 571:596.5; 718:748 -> 4.28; 0.975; 1.07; 1.03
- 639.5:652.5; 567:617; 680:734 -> -2.51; 0.985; 0.653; 0.83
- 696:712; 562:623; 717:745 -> 9.47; 0.991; 1.05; 1.04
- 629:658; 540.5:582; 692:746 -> -3.76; 0.987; 0.79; 0.884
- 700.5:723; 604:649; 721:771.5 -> 8.49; 1.02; 1.09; 1.07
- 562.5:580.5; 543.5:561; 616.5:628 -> 0.66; 0.994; 1.05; 1.01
